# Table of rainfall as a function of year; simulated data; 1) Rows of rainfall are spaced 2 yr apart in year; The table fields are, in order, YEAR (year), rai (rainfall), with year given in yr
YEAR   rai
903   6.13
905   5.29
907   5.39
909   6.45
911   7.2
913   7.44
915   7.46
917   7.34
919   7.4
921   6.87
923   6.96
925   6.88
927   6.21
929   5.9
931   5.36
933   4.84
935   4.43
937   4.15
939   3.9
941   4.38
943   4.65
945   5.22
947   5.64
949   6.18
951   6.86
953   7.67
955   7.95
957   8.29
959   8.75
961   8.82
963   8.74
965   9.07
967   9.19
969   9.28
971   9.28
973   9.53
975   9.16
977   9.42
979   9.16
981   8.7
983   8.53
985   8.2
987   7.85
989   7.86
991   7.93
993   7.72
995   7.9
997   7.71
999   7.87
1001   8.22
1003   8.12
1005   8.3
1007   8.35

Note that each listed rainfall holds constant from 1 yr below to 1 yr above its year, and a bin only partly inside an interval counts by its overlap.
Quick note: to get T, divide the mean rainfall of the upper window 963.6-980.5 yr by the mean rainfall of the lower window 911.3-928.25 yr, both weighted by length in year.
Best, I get 1.31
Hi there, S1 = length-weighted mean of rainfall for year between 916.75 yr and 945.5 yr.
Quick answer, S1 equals 5.6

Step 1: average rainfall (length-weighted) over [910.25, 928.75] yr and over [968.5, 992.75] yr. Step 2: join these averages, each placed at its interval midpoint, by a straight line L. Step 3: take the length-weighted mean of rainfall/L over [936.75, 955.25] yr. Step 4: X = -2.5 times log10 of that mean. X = 0.35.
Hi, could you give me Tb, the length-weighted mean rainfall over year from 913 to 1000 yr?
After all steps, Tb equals 7.33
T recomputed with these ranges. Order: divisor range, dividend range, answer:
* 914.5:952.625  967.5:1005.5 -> 1.45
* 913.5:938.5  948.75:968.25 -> 1.34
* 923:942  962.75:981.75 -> 1.76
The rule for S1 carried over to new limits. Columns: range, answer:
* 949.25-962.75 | 7.99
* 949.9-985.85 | 8.7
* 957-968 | 8.86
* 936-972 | 7.11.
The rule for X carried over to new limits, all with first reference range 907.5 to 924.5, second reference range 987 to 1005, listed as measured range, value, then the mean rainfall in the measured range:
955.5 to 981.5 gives -0.18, 9.02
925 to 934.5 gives 0.27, 5.65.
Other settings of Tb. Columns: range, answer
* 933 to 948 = 4.64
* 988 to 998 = 7.82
